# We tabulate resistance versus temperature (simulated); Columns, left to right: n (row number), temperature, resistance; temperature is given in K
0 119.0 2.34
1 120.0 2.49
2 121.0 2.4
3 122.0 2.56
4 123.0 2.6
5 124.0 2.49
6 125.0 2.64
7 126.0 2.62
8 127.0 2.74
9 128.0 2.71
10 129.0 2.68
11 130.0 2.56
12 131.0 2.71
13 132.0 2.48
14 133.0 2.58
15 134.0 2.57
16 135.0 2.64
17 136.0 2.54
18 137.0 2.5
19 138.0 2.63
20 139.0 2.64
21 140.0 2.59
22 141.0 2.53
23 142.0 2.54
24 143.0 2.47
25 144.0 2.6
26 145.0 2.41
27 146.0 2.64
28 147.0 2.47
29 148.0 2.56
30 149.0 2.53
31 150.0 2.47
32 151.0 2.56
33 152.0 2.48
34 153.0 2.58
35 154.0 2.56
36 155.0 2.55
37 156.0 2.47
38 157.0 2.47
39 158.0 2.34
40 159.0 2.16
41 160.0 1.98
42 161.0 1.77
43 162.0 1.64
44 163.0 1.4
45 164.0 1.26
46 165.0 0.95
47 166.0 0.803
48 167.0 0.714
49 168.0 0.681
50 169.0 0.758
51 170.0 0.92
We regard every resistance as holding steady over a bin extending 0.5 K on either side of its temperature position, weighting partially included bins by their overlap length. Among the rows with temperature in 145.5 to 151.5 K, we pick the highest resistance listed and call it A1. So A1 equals 2.64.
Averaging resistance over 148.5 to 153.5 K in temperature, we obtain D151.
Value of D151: 2.52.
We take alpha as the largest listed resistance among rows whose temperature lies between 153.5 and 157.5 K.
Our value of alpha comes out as 2.56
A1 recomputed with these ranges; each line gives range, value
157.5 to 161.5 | 2.34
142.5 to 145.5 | 2.6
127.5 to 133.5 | 2.71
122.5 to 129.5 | 2.74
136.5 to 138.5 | 2.63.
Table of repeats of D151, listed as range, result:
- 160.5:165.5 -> 1.4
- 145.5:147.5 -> 2.56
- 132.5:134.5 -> 2.58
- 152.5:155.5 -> 2.56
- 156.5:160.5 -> 2.24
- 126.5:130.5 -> 2.67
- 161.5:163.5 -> 1.52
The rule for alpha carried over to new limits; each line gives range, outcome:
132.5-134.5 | 2.58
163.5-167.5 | 1.26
